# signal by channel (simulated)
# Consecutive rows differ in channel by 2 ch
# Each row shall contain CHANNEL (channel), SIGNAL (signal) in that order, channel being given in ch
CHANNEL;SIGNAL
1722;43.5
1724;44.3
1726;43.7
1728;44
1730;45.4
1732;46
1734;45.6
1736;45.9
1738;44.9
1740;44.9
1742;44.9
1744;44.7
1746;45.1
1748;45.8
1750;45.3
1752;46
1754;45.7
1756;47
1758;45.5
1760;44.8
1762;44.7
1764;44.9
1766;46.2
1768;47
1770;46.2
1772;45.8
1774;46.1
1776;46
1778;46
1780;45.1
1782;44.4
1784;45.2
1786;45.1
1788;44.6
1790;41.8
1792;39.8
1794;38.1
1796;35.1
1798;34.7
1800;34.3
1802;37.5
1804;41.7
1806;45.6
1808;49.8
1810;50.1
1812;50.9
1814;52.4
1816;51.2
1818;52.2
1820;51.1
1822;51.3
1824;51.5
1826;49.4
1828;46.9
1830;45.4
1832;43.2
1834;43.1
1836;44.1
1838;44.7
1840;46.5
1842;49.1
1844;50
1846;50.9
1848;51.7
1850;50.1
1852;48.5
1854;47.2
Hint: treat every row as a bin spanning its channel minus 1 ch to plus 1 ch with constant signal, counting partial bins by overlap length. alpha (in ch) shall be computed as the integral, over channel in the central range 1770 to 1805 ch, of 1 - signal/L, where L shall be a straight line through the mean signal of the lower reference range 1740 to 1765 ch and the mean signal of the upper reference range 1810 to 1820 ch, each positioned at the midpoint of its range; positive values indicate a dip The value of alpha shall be 4.8 ch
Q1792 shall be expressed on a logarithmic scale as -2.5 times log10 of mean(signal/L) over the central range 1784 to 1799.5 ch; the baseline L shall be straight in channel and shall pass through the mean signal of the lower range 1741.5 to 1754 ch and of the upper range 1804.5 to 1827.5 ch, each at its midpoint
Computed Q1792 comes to 0.21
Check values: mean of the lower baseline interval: 45.3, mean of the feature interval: 40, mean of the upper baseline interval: 50.2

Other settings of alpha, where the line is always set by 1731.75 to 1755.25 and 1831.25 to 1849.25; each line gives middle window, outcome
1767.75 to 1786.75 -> 0.15 ch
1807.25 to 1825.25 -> -1.72 ch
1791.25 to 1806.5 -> 2.73 ch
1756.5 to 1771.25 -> 0.03 ch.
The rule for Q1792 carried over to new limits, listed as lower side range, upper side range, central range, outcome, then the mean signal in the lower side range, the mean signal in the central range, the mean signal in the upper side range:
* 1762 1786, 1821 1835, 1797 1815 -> 0.06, 45.6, 44.1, 47.3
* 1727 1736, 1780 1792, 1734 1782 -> -0.02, 45.3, 45.6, 43.9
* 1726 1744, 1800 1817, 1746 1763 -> 0.00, 45.1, 45.6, 46.6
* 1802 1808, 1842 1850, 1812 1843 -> -0.02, 43.6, 48.2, 50.5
